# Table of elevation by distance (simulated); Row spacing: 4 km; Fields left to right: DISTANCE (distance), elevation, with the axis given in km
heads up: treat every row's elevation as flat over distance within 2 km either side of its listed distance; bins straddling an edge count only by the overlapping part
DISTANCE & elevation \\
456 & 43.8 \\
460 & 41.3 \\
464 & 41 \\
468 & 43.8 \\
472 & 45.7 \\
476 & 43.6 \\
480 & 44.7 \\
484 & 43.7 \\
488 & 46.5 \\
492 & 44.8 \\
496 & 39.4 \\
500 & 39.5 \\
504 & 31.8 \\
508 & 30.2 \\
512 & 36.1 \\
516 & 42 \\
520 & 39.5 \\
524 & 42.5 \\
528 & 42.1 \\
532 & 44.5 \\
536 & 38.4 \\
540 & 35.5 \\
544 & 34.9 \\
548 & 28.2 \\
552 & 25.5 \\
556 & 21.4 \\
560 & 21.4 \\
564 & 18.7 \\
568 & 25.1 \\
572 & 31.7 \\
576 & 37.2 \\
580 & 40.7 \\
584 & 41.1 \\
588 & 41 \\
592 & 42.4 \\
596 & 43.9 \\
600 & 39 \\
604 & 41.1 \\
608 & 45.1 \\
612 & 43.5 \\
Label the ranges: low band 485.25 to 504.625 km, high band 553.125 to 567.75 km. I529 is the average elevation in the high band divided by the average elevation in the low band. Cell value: 0.52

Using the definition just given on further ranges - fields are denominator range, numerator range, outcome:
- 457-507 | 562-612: 0.89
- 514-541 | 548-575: 0.61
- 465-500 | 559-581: 0.66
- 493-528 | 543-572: 0.66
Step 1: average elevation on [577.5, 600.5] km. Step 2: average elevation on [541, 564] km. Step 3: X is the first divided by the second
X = 1.6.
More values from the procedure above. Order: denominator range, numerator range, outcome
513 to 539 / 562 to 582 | 0.75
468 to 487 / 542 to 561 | 0.60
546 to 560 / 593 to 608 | 1.71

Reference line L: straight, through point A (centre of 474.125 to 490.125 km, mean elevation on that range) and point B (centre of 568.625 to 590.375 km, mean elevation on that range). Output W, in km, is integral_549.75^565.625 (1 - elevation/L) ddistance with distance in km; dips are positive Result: 7.0 km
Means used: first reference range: 44.6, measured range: 21.9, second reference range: 37.6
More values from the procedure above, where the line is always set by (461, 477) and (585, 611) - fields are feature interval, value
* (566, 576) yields 2.9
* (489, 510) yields 2.7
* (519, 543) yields 1.4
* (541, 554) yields 3.8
